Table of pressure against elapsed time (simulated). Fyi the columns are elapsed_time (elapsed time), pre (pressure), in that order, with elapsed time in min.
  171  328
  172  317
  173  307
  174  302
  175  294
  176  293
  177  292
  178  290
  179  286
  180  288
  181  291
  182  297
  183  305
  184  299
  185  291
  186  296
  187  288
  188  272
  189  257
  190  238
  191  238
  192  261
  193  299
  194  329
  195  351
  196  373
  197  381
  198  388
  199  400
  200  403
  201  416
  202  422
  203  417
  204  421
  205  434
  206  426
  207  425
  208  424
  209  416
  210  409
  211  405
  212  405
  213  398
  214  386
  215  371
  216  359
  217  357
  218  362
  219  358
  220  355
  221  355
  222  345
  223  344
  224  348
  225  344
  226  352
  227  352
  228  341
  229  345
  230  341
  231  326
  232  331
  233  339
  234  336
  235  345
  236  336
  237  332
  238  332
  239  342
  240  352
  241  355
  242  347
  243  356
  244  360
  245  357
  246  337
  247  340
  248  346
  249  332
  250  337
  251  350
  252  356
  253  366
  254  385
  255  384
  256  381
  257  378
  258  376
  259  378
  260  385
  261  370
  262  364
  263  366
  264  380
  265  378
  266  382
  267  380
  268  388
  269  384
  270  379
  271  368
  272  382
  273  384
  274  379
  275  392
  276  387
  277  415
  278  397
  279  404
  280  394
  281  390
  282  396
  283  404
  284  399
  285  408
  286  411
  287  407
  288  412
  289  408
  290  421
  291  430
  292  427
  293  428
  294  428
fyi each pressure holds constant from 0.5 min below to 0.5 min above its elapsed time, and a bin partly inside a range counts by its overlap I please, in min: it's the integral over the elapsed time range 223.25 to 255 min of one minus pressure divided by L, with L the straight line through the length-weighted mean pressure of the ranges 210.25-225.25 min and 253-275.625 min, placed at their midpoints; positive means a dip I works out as 2.24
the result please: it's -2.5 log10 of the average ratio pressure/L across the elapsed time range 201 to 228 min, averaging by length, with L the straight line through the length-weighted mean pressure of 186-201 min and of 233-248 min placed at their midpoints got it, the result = -0.158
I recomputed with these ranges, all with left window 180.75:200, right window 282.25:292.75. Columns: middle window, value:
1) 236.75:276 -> 1.5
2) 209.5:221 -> -1.4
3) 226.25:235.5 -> 0.3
